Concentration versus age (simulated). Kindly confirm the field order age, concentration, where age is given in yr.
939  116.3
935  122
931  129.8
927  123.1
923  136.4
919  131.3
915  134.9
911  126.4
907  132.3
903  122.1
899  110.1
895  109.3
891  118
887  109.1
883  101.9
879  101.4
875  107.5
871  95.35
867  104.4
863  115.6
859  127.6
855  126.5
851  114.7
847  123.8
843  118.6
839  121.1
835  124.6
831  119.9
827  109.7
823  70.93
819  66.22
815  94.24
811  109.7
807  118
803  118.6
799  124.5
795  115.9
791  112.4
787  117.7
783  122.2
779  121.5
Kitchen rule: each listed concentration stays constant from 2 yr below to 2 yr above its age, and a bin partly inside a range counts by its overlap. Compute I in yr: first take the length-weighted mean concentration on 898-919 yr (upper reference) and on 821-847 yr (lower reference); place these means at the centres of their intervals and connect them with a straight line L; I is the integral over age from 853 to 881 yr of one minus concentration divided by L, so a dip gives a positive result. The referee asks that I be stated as 1.6 yr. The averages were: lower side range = 112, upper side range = 126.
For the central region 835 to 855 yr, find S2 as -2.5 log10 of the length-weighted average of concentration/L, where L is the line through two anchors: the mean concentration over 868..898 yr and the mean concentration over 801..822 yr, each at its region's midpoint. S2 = -0.17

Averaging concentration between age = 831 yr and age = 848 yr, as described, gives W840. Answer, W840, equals 122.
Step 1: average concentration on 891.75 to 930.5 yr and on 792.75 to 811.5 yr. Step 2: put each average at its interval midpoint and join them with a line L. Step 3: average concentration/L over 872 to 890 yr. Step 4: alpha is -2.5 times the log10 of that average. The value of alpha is 0.17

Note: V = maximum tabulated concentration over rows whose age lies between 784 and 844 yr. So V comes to 124.6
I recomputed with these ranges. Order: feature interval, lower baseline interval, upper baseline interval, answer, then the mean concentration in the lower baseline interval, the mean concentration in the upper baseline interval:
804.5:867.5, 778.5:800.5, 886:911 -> 4.2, 119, 118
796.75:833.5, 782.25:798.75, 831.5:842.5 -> 4.9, 117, 122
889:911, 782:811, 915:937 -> 1.3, 118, 129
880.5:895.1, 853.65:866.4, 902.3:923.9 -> 1.9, 121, 131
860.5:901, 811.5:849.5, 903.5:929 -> 4.2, 106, 130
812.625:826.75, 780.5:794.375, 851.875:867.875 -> 4.3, 117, 119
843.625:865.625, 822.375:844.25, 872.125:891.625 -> -2.2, 113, 106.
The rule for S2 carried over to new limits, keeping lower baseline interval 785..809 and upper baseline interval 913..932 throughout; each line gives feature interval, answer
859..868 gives 0.09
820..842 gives 0.13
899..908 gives 0.05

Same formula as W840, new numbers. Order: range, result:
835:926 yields 118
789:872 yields 111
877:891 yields 106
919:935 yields 129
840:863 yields 122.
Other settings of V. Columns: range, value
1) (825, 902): 127.6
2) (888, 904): 122.1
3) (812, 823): 94.24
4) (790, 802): 124.5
